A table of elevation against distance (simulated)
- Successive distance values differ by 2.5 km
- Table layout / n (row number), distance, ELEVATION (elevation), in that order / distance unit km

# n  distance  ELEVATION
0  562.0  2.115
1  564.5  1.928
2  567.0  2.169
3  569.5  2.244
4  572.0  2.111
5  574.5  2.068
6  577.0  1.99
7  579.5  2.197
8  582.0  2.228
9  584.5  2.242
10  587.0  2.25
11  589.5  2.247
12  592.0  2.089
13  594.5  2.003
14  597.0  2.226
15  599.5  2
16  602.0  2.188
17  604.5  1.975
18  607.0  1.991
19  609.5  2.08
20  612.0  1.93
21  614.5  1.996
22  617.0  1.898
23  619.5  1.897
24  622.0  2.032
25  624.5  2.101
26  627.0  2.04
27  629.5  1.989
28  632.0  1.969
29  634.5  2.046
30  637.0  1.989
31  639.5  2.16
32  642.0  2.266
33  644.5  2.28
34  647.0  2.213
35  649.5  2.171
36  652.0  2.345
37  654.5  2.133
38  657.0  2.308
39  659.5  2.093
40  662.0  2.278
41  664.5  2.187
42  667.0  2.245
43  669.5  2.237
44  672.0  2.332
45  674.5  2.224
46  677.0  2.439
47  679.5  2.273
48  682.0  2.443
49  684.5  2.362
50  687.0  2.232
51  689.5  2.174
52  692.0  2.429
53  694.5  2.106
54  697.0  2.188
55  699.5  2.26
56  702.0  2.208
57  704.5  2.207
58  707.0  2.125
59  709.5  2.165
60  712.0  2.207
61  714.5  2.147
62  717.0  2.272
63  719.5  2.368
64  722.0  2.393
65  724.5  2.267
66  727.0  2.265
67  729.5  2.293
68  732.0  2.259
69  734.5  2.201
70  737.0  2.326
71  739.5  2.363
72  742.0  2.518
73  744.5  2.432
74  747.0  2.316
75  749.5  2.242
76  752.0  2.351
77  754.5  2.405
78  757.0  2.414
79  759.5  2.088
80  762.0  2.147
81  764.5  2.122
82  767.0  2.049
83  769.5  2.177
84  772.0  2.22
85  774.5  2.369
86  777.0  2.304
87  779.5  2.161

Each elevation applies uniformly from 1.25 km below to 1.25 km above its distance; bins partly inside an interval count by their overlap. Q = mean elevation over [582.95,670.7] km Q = 2.12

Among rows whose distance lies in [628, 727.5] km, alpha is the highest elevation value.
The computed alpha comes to 2.443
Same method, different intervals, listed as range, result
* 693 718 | 2.272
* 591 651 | 2.28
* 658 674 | 2.332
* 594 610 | 2.226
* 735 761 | 2.518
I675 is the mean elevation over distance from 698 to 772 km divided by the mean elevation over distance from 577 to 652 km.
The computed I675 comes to 1.1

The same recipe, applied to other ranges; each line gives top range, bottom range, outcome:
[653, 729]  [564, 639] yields 1.09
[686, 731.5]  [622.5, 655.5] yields 1.05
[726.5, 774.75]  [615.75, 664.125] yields 1.07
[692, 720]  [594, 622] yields 1.10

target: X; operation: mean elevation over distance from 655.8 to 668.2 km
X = 2.22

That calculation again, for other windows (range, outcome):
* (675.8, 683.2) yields 2.38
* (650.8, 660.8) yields 2.22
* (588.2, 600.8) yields 2.11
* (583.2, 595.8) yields 2.17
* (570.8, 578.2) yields 2.06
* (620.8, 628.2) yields 2.06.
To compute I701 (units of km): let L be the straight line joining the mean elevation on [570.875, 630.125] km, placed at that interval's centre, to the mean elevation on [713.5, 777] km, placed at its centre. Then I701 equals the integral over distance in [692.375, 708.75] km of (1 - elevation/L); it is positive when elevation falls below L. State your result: 0.2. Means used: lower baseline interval 2.07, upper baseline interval 2.28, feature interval 2.19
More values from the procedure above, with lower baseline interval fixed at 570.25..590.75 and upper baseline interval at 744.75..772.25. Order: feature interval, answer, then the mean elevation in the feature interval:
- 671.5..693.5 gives -1.1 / 2.32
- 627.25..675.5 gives 0.4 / 2.18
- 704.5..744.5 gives -1.0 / 2.28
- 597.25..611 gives 0.8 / 2.06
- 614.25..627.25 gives 1.2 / 1.99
